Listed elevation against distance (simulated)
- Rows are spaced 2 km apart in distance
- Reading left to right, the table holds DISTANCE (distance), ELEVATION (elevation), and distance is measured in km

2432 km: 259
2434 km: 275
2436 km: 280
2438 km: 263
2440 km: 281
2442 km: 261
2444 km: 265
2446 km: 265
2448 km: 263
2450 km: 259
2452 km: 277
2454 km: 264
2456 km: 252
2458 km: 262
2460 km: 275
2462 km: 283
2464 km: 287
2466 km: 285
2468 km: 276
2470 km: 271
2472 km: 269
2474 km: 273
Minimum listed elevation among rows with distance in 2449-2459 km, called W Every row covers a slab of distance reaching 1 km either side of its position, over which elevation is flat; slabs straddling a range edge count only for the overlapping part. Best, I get 252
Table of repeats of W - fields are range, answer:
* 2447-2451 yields 259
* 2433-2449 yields 261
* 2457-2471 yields 262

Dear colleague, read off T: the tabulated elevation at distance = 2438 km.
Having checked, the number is 263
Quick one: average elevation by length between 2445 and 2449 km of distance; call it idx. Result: 264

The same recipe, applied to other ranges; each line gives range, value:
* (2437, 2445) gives 268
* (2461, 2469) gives 283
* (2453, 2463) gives 267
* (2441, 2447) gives 264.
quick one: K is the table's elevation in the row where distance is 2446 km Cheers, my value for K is 265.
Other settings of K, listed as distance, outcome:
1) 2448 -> 263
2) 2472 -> 269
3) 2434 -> 275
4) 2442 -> 261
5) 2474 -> 273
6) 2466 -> 285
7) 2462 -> 283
